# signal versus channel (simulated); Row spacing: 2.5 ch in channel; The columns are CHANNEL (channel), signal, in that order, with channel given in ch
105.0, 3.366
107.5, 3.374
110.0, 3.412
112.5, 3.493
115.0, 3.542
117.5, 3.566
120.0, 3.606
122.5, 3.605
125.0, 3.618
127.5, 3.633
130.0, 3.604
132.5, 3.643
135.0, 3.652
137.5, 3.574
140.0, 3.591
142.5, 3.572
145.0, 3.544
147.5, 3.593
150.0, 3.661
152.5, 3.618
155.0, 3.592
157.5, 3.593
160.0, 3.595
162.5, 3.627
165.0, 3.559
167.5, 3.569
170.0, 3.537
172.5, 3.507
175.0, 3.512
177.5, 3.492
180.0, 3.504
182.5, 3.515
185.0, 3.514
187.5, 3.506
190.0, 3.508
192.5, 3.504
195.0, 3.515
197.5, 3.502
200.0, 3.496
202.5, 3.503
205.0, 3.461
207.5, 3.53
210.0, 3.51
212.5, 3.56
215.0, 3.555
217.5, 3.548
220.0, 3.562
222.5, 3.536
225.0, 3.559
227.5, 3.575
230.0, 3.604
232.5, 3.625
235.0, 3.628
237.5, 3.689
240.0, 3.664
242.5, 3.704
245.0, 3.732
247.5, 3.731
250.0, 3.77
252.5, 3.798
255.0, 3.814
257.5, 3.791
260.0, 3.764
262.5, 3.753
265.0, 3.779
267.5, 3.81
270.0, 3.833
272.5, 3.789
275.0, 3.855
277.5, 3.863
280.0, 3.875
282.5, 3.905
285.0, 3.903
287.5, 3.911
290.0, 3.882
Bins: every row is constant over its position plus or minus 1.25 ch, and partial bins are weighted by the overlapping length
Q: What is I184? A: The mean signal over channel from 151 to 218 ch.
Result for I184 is 3.53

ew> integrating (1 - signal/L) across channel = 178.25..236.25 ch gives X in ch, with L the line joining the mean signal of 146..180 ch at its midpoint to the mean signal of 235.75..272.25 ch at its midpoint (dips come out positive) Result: 2.0 ch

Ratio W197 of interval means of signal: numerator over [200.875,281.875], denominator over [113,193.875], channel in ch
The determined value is 1.03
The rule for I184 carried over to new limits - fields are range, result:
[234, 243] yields 3.67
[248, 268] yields 3.78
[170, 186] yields 3.51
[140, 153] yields 3.6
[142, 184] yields 3.56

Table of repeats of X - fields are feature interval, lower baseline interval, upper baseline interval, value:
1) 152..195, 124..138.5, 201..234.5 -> 0.5 ch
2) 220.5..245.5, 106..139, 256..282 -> 0.8 ch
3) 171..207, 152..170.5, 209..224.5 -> 0.6 ch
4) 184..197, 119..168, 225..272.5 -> 0.5 ch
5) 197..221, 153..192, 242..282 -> 0.8 ch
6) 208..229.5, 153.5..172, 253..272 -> 0.9 ch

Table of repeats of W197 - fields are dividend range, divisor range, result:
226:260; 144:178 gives 1.04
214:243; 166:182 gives 1.02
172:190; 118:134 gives 0.97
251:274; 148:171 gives 1.05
